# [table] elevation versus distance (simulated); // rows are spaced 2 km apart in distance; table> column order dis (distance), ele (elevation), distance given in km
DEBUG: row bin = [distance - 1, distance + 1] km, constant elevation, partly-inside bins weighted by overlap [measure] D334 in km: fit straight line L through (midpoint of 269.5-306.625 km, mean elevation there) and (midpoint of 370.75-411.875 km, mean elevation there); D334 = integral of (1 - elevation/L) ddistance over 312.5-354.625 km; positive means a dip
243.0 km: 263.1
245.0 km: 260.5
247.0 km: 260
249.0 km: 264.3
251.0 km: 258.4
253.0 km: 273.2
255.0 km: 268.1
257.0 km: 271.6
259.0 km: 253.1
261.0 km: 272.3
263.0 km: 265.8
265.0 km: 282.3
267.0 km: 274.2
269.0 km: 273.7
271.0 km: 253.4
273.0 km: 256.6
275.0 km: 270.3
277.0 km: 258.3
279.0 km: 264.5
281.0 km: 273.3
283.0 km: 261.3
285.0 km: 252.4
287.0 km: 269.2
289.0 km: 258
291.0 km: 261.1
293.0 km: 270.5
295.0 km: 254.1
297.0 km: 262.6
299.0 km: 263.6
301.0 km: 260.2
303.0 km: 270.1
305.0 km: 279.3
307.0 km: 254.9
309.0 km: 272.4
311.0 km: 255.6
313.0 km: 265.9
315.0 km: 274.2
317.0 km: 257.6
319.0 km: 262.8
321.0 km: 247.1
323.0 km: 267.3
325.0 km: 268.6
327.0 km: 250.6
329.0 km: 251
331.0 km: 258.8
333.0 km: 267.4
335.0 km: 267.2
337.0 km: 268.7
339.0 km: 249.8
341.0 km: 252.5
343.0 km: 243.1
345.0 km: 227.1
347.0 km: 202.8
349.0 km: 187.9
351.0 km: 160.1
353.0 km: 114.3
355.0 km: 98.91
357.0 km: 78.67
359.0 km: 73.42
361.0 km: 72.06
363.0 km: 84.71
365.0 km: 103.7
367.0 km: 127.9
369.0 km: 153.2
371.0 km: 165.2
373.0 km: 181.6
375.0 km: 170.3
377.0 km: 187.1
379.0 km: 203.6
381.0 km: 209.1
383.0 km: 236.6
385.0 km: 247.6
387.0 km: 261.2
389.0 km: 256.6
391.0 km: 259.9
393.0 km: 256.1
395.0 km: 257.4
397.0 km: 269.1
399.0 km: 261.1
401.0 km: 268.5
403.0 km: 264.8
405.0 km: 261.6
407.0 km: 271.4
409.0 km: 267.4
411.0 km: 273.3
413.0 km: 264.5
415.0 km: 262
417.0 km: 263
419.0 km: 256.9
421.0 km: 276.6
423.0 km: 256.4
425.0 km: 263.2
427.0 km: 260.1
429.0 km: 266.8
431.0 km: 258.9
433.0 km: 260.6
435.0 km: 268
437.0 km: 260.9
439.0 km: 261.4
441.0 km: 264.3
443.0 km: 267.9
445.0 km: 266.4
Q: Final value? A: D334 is 2.6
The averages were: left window 263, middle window 238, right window 241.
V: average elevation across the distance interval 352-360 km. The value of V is 91.3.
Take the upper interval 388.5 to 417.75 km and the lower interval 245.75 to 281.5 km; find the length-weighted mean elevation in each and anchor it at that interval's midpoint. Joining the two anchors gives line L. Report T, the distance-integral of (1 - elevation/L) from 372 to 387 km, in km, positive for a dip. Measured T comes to 3.1 km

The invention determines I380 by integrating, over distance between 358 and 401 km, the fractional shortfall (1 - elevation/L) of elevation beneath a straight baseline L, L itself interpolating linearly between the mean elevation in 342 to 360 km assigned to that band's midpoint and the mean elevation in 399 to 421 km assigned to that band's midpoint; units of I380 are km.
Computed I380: 3.93 km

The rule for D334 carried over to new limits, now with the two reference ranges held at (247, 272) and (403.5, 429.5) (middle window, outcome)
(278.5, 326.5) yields 0.6 km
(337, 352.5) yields 2.8 km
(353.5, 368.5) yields 9.7 km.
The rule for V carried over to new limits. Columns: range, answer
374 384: 201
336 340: 259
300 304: 265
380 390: 242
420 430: 265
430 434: 260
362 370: 117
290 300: 262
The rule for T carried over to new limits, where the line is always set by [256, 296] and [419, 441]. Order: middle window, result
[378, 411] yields 1.2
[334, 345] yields 0.4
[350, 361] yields 6.7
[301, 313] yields -0.1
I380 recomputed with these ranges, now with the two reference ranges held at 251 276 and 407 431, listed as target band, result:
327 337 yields 0.2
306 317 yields 0.1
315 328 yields 0.3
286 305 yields 0.2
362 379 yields 7.4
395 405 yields 0.0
